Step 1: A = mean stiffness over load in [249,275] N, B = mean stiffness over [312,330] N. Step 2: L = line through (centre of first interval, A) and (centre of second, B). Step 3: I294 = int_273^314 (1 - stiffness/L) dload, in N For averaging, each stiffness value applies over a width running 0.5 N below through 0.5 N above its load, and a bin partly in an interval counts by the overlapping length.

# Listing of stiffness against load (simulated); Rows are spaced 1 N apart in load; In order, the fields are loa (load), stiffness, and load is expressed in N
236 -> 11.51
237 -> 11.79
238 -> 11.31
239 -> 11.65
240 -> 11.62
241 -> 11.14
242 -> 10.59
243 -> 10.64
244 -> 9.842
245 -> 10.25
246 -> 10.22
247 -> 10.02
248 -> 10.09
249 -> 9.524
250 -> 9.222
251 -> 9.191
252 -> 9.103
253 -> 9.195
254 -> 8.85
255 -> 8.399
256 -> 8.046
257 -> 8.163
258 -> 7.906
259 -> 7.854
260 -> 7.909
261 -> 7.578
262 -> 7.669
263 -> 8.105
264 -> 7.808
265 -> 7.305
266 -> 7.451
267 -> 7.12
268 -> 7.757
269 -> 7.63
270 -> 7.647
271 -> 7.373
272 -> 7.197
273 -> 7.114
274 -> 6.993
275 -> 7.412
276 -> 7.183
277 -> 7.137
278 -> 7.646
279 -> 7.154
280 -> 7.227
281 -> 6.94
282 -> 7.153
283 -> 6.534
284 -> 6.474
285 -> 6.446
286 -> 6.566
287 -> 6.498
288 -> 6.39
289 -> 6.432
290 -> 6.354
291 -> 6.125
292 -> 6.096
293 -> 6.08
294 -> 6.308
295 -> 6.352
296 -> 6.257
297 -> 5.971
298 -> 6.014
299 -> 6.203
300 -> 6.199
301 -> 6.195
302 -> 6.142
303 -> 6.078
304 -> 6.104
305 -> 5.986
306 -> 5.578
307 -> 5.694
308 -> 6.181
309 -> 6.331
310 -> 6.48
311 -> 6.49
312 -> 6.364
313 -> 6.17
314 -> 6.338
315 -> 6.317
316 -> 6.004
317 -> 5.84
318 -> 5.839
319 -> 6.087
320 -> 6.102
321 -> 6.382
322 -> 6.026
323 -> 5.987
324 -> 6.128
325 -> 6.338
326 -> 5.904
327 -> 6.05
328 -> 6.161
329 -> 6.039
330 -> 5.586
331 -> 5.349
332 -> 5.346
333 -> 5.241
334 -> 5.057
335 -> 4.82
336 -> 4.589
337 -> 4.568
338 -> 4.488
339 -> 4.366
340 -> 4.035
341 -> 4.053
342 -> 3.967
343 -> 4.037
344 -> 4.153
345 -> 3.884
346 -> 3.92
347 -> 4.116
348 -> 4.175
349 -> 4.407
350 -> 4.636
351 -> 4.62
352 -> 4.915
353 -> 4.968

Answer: 3.0 N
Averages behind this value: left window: 7.96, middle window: 6.46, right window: 6.09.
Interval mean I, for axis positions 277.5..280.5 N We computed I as 7.34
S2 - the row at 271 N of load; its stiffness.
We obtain 7.373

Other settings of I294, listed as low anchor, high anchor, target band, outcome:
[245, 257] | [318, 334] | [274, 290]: 2.0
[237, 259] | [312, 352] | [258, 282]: 3.1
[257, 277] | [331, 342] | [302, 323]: -1.8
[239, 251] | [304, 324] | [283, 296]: 2.1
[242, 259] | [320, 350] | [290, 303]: 1.5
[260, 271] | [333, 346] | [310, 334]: -4.1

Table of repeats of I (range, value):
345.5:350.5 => 4.25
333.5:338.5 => 4.7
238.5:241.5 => 11.5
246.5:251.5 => 9.61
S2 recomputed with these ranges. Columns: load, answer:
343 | 4.037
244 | 9.842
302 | 6.142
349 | 4.407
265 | 7.305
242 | 10.59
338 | 4.488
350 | 4.636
